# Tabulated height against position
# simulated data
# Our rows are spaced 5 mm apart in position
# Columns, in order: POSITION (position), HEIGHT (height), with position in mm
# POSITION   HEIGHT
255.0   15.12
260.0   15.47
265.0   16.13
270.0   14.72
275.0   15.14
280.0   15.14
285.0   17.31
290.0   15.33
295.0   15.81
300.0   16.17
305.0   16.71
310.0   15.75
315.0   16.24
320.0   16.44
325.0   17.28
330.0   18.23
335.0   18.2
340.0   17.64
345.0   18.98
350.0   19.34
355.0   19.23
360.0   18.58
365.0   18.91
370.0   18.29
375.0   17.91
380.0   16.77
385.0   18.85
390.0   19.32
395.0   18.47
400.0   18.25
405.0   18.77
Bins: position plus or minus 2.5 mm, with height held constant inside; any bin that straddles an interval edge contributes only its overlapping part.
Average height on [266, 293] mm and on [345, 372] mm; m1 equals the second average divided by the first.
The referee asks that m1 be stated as 1.21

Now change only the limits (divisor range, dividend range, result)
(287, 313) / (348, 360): 1.20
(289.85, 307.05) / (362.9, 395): 1.14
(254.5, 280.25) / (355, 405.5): 1.20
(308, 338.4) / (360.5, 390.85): 1.07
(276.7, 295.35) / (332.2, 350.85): 1.16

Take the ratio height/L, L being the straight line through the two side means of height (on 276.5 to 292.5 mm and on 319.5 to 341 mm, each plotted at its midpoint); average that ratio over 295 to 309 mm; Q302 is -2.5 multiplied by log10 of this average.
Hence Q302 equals 0.02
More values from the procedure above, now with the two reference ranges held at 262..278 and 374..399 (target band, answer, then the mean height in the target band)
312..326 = 0.00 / 16.6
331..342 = -0.06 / 18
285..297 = 0.00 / 15.9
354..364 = -0.08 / 18.9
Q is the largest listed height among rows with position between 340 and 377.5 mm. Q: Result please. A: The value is 19.34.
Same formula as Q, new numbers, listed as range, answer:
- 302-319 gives 16.71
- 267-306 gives 17.31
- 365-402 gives 19.32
